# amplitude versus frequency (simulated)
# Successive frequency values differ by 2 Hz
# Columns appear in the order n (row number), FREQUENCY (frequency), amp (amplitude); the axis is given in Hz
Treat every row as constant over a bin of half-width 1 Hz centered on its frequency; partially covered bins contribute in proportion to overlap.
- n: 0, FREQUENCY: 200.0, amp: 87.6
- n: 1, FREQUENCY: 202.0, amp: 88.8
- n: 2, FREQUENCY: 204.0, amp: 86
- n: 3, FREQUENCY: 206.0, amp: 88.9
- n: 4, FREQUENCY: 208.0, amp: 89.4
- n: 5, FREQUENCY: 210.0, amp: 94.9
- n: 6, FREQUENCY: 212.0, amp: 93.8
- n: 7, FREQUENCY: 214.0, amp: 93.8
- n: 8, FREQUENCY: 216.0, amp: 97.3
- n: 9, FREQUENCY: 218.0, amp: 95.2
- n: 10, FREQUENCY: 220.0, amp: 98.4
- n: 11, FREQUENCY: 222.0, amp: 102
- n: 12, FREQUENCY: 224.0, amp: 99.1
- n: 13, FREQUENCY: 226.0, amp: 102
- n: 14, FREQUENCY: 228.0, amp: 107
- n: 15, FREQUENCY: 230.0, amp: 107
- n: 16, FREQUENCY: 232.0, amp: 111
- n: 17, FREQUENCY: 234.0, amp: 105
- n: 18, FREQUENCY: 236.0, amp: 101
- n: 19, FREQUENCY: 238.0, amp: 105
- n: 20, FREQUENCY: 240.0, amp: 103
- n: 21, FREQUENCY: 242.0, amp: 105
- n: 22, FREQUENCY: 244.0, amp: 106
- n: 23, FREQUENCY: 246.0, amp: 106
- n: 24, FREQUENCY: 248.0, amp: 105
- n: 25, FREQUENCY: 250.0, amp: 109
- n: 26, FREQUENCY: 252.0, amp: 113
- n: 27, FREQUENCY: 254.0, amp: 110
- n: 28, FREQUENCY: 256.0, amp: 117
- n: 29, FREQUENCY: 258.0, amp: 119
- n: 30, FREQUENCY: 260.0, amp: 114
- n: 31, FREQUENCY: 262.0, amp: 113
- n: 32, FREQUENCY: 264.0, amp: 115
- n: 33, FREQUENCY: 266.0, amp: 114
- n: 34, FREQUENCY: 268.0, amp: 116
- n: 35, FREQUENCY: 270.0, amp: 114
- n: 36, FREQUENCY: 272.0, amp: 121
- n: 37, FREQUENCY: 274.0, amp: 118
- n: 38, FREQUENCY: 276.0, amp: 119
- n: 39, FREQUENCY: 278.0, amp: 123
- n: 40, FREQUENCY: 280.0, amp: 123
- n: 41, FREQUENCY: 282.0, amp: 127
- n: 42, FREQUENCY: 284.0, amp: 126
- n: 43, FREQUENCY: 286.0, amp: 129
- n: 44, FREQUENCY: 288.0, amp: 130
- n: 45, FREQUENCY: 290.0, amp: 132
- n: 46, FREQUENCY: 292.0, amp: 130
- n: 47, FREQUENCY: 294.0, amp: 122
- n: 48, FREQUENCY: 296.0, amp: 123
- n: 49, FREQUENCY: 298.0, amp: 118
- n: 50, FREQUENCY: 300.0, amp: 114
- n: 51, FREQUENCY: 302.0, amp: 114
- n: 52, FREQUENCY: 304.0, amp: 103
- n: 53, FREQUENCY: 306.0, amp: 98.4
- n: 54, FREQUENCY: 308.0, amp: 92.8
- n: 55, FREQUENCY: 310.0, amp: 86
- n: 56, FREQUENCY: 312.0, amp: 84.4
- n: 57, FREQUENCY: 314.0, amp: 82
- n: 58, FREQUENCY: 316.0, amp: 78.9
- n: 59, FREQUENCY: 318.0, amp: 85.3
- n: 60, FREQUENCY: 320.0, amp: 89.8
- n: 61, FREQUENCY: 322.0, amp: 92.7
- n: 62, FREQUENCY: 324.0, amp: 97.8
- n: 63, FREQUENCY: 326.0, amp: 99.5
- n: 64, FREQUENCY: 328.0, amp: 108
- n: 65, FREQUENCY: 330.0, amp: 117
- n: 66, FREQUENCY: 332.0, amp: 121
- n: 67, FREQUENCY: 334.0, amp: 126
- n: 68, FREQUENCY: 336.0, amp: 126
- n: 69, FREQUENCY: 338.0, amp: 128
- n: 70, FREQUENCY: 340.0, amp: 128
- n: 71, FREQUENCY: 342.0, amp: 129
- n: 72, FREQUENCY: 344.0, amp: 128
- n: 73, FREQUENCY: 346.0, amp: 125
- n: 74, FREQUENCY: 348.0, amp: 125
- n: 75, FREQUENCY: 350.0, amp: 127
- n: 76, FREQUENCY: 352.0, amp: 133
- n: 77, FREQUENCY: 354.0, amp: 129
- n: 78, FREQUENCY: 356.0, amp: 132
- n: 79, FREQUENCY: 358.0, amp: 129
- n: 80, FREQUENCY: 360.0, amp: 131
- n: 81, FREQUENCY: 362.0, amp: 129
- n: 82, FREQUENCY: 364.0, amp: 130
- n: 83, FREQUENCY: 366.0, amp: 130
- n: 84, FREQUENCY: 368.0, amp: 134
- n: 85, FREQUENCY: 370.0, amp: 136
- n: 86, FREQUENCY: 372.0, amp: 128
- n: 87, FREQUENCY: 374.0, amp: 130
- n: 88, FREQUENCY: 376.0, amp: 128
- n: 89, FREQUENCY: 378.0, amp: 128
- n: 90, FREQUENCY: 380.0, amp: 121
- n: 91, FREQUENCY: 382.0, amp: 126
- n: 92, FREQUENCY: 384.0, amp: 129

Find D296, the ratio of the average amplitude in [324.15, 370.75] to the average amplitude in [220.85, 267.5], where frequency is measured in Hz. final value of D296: 1.2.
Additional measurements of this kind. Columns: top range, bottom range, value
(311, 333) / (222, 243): 0.92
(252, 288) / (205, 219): 1.27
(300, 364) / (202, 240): 1.14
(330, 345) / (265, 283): 1.05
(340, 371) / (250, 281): 1.12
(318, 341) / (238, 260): 1.02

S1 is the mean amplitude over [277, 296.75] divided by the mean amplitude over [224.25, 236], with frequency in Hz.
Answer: 1.2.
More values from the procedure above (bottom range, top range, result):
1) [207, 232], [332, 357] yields 1.29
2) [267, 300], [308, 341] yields 0.84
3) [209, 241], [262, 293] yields 1.21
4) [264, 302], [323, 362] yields 1.01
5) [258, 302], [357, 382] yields 1.07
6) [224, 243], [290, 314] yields 1.03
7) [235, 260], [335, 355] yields 1.18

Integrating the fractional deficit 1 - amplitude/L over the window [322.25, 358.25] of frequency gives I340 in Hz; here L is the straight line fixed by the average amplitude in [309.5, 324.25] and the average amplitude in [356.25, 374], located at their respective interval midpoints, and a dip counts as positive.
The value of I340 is -4.7 Hz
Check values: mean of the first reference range 86.6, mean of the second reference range 131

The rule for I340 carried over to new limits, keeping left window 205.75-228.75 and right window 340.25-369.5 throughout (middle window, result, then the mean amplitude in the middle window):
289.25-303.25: -0.7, 121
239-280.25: -2.4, 113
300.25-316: 3.2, 94.3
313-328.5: 3.9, 91.2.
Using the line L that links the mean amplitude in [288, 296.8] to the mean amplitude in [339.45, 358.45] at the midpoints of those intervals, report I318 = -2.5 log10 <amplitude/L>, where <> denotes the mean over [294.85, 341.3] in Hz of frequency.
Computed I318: 0.21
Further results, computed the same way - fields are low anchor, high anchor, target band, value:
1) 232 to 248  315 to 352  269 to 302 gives -0.129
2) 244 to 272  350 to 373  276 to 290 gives -0.081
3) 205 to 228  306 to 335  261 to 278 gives -0.202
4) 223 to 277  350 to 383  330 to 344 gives -0.010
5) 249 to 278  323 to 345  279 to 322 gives 0.082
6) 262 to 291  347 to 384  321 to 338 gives 0.130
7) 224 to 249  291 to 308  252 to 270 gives -0.060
